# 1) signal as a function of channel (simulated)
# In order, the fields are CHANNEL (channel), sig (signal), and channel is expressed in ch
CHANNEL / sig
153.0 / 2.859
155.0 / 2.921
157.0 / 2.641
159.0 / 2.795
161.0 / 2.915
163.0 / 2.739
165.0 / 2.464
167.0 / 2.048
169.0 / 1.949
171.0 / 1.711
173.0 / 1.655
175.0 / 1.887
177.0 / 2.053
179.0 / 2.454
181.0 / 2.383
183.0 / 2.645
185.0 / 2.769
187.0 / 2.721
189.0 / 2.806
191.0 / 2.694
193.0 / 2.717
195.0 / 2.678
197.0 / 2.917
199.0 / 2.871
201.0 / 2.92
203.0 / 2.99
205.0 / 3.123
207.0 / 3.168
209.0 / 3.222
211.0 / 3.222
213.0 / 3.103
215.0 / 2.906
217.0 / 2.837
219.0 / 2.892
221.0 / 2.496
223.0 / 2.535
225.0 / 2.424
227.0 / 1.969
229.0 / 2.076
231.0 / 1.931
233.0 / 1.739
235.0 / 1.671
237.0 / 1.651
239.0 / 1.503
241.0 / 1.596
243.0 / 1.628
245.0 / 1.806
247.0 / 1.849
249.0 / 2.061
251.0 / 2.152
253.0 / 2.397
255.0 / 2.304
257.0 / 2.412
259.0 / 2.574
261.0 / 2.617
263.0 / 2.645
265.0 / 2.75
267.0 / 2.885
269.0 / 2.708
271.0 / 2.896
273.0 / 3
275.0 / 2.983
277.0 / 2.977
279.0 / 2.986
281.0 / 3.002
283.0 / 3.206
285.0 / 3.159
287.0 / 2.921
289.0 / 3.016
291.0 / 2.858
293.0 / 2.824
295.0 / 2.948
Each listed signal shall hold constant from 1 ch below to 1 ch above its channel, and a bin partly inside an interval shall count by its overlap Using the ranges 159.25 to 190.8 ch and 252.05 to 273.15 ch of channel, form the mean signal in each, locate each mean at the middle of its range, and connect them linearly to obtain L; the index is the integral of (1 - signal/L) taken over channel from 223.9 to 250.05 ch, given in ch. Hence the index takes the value 7.3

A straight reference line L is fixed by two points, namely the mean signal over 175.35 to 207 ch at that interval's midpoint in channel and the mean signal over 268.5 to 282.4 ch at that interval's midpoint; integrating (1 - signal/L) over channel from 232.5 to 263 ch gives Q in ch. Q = 9.1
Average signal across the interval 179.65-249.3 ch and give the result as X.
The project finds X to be 2.48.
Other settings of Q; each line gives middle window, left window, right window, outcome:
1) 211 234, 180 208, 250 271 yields 1.96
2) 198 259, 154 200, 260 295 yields 7.00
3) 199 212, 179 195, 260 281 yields -1.85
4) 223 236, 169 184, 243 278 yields 1.89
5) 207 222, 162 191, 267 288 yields -2.36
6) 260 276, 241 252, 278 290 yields -1.67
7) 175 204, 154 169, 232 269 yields -2.47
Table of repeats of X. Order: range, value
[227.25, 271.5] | 2.16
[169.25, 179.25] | 1.91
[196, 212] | 3.05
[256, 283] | 2.82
